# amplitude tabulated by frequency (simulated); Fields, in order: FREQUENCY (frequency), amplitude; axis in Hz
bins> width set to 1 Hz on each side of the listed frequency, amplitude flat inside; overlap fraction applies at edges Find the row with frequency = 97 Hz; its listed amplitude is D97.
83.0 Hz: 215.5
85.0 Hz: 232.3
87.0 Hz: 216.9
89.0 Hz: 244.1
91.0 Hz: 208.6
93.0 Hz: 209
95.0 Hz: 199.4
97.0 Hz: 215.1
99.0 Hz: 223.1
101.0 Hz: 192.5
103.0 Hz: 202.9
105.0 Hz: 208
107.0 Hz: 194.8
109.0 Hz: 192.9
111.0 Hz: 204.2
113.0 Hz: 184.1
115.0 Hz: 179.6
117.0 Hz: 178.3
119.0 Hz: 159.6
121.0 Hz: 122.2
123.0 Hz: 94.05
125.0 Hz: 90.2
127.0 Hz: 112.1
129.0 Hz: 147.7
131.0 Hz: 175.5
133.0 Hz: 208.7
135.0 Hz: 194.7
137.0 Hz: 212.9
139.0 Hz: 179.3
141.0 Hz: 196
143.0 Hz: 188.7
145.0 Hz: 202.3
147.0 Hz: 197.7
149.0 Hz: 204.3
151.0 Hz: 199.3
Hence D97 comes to 215.1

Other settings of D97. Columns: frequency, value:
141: 196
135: 194.7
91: 208.6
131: 175.5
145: 202.3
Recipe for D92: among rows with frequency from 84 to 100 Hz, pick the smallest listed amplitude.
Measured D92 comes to 199.4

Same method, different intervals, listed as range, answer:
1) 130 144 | 175.5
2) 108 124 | 94.05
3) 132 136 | 194.7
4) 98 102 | 192.5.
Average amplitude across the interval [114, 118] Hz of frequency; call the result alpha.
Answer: 179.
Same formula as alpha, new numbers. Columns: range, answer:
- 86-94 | 220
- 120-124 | 108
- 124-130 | 117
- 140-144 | 192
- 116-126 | 129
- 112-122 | 165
